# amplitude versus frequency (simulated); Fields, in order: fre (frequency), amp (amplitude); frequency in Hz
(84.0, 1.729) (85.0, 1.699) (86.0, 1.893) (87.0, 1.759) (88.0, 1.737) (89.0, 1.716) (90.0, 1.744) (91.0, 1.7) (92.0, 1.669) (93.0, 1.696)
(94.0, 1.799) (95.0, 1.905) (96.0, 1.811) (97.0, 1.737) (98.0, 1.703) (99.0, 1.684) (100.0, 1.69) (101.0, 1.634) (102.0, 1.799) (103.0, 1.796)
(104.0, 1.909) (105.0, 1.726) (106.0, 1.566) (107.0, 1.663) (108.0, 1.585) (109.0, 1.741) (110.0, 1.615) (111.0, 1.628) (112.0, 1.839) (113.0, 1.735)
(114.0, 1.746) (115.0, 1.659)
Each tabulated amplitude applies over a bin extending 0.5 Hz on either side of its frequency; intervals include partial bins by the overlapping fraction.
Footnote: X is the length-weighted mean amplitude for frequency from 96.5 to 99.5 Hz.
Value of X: 1.71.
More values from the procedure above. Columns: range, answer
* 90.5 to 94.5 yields 1.72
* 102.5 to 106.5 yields 1.75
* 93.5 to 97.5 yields 1.81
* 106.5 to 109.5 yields 1.66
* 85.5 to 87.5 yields 1.83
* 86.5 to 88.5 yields 1.75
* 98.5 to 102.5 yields 1.7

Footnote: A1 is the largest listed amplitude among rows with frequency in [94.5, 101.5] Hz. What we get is 1.905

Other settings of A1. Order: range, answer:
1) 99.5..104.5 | 1.909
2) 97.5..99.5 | 1.703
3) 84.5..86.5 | 1.893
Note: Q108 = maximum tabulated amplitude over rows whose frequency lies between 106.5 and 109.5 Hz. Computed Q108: 1.741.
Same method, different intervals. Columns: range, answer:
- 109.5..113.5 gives 1.839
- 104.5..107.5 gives 1.726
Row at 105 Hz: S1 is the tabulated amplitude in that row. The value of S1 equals 1.726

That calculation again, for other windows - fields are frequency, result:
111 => 1.628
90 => 1.744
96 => 1.811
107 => 1.663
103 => 1.796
